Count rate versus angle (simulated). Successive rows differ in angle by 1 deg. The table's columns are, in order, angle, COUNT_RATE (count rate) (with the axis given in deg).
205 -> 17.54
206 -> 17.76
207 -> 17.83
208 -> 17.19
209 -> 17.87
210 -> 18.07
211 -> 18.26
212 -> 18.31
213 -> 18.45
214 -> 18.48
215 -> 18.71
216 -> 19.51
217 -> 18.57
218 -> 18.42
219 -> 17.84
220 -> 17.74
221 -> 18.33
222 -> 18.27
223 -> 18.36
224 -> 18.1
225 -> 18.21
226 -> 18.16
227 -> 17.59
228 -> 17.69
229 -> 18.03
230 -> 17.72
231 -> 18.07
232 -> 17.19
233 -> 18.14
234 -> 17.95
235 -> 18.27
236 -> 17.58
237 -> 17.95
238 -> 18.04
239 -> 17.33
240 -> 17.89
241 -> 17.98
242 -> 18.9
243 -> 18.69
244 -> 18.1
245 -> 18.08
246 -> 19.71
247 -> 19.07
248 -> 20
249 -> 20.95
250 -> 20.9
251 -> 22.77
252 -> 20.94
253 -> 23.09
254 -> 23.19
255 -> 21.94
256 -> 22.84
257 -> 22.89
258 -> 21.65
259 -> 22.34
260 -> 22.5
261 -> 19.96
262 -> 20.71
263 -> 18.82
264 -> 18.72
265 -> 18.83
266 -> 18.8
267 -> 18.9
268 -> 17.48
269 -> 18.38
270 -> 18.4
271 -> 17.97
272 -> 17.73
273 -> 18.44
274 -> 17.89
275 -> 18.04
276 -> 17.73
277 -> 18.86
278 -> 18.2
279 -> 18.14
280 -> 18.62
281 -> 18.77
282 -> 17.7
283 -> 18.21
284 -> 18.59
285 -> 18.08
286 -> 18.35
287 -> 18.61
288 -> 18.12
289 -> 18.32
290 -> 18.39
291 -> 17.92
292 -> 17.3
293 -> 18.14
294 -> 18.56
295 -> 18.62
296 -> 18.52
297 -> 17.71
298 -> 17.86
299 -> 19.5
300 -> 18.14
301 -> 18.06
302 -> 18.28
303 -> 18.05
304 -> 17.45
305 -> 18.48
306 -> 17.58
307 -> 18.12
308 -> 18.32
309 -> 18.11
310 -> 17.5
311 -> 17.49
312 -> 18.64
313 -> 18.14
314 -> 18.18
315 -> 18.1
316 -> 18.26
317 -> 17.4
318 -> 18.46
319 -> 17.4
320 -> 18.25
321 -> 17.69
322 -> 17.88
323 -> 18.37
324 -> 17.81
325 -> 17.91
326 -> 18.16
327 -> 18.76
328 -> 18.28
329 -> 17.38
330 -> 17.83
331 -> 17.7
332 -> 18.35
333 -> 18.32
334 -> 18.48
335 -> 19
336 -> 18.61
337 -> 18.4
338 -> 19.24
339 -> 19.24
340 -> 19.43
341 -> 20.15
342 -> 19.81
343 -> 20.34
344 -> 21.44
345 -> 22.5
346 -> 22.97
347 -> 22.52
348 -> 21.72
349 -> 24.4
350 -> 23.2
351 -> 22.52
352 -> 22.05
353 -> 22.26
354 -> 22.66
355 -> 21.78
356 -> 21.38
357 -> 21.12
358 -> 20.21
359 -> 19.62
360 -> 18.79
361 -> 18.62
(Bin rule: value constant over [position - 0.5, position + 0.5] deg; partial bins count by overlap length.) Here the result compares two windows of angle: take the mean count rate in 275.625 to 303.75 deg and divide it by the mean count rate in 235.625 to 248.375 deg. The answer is 0.99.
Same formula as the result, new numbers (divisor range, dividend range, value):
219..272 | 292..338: 0.94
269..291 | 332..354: 1.14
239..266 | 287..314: 0.89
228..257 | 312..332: 0.93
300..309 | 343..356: 1.24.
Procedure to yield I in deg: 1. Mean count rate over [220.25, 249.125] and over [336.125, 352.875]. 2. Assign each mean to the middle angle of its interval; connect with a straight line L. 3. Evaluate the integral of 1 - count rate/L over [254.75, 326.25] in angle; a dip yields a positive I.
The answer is 4.1 deg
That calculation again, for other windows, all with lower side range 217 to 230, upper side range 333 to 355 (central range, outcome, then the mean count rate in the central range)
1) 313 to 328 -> 1.7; 18.1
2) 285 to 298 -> 1.0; 18.2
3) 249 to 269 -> -2.1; 20.8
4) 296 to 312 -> 1.5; 18.1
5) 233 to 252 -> -0.4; 18.9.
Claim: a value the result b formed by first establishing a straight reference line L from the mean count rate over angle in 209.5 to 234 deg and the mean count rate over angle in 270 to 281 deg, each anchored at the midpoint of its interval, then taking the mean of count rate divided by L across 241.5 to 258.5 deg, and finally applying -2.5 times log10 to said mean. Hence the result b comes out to -0.146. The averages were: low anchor 18.2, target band 20.8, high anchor 18.2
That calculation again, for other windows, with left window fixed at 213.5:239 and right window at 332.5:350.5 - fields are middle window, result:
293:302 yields 0.07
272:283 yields 0.06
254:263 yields -0.16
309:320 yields 0.11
